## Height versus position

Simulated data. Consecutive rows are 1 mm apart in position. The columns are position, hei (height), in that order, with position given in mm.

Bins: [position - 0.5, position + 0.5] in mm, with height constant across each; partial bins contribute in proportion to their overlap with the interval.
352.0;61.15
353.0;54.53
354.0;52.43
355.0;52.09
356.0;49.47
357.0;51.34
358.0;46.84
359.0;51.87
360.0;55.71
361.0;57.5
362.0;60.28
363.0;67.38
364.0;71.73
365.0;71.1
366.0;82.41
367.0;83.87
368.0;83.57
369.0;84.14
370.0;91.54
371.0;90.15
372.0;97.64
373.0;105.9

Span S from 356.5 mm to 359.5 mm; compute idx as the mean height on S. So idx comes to 50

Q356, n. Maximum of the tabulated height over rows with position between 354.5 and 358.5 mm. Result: 52.09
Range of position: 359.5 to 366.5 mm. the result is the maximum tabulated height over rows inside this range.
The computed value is 82.41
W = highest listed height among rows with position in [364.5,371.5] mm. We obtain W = 91.54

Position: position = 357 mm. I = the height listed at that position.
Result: 51.34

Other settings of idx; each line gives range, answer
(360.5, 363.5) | 61.7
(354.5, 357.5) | 51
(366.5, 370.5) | 85.8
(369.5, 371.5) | 90.8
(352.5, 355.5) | 53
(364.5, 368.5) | 80.2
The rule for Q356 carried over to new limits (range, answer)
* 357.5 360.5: 55.71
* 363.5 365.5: 71.73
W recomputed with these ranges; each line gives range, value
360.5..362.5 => 60.28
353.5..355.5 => 52.43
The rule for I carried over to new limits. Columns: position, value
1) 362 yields 60.28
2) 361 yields 57.5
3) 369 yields 84.14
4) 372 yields 97.64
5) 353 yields 54.53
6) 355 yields 52.09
